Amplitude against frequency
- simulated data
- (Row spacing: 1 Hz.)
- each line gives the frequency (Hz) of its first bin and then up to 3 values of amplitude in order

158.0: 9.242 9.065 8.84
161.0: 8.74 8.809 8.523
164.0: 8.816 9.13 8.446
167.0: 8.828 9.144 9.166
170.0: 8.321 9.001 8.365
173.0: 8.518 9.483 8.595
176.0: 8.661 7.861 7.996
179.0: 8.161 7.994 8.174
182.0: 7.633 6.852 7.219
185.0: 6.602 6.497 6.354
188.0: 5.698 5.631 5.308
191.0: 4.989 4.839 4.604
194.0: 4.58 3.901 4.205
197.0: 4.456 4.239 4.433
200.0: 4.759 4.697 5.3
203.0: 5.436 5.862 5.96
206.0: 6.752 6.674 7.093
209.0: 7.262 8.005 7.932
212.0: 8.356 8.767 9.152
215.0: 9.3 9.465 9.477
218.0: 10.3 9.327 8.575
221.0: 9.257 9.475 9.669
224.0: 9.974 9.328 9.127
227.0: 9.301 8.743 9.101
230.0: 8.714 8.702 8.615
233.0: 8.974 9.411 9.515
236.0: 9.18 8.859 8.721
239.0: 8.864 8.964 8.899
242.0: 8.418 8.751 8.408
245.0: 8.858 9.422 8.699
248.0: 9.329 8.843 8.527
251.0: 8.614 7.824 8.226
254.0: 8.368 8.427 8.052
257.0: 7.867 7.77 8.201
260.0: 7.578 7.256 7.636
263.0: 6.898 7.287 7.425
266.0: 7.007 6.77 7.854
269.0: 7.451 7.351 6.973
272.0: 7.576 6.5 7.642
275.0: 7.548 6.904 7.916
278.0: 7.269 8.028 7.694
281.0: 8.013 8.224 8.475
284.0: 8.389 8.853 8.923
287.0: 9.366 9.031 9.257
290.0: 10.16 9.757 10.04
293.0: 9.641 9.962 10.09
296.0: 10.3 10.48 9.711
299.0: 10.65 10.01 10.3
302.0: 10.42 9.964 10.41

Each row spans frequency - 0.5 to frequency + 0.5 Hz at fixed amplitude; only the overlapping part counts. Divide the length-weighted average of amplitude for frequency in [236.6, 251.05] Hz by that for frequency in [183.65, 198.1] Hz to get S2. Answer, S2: 1.67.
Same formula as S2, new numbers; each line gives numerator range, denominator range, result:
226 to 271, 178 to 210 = 1.41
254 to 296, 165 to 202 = 1.20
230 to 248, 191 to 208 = 1.75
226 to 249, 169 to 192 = 1.20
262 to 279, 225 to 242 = 0.81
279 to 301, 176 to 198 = 1.52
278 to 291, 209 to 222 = 0.97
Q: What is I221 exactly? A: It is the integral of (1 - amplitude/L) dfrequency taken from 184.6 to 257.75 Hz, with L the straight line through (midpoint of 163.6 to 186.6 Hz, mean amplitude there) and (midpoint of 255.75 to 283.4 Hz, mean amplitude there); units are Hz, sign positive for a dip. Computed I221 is 1.4 Hz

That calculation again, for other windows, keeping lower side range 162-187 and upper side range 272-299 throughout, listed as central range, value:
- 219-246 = -1.6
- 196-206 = 3.9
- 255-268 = 1.7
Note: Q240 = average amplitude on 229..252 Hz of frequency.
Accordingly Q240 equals 8.86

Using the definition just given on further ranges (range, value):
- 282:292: 9.13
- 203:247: 8.65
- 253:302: 8.41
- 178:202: 5.77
